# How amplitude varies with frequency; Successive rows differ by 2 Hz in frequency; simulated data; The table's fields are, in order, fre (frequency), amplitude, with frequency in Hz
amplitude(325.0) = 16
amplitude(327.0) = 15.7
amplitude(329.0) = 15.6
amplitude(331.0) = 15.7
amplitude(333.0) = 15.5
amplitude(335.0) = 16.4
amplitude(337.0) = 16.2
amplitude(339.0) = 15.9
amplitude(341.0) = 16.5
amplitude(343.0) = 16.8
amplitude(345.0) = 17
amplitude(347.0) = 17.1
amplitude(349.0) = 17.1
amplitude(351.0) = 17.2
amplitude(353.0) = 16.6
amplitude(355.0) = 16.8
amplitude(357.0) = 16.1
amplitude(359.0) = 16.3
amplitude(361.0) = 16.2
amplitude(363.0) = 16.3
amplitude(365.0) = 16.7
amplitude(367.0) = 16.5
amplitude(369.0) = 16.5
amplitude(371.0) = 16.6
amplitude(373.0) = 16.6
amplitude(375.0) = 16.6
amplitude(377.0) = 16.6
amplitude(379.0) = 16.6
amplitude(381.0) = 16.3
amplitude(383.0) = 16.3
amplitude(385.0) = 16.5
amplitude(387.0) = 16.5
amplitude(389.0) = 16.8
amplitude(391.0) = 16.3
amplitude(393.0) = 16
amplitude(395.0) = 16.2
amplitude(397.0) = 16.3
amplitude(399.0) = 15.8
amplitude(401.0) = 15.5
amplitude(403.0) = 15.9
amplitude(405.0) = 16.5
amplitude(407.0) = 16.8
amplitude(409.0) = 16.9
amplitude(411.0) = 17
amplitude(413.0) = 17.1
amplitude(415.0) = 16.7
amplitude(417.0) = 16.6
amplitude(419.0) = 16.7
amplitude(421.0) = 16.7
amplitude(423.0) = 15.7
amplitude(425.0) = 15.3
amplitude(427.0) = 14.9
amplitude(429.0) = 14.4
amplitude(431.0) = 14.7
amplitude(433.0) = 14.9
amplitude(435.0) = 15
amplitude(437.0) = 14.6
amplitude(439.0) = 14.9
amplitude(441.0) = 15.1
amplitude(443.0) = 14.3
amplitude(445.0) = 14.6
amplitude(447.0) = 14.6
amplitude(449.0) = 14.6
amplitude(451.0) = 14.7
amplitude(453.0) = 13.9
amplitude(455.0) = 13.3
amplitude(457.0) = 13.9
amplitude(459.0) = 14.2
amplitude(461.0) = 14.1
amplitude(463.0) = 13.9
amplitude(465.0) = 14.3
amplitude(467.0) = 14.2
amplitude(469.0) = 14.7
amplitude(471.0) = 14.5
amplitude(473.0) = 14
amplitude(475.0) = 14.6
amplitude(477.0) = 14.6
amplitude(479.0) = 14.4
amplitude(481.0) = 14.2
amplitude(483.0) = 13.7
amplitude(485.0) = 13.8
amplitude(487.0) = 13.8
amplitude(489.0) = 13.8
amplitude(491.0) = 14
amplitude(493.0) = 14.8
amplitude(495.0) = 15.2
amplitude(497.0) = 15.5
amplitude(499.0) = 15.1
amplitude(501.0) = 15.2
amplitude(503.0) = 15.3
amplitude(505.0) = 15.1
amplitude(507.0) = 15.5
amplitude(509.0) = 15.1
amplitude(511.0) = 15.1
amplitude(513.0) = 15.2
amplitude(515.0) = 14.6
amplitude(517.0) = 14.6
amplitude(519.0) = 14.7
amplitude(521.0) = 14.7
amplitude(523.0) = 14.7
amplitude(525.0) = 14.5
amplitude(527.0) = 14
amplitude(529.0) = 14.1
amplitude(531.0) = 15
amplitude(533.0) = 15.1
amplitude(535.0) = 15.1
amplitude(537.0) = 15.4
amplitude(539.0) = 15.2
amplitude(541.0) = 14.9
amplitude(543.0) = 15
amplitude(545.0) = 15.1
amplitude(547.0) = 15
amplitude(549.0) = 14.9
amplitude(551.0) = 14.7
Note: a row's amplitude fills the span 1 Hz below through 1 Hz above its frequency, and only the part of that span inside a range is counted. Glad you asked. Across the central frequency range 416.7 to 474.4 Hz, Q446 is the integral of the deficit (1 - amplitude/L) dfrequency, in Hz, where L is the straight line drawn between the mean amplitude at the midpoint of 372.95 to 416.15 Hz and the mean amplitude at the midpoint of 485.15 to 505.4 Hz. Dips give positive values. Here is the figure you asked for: 3.2 Hz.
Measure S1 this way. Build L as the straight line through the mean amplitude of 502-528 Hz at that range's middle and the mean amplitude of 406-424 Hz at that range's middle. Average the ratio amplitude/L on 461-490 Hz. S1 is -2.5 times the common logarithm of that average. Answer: 0.10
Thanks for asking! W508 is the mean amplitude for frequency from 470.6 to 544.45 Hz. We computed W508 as 14.7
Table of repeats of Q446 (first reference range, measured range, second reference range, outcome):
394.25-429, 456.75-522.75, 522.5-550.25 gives 3.41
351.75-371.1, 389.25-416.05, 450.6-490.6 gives -1.42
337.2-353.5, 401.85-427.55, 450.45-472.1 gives -2.03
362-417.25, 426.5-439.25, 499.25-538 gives 0.94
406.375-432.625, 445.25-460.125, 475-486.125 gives 0.84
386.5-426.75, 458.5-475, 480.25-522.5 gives 1.13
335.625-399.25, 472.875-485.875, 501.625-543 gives 0.97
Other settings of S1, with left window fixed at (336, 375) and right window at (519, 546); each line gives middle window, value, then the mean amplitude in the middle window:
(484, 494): 0.09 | 14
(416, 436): 0.03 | 15.5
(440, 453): 0.08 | 14.6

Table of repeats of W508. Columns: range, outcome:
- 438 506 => 14.4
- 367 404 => 16.3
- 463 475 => 14.3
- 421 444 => 15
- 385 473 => 15.3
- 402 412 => 16.6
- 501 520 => 15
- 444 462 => 14.2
